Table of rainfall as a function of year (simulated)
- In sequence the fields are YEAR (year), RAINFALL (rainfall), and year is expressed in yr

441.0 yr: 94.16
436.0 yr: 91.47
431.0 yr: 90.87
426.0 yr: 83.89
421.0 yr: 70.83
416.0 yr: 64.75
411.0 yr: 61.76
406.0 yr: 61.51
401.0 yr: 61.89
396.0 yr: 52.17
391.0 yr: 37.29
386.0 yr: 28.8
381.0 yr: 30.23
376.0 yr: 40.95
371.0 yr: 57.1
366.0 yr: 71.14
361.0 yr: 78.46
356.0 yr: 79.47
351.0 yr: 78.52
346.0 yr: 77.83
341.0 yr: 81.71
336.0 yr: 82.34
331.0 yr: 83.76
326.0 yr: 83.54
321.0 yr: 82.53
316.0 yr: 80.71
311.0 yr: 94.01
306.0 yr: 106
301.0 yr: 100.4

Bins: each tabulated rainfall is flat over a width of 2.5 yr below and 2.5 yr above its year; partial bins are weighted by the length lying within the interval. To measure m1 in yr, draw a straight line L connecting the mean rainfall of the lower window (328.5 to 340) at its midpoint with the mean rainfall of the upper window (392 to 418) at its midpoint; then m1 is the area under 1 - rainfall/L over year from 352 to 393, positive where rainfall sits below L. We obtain 9.9 yr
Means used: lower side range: 82.9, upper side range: 59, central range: 54.1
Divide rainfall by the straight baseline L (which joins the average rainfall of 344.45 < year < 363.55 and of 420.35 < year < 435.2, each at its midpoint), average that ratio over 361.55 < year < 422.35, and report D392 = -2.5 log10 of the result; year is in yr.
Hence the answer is 0.45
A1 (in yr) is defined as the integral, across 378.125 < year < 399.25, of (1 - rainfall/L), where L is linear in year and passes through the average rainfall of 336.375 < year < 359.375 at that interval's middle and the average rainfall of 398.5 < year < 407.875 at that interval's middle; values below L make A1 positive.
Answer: 8.9 yr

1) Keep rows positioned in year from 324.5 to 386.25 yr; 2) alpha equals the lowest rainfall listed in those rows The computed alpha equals 28.8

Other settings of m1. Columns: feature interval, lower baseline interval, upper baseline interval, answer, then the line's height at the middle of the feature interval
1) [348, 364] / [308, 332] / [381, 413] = -2.4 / 68.3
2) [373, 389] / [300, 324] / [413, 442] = 9.6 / 85.9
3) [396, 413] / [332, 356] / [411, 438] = 4.0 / 78.9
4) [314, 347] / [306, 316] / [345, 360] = 1.7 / 86.6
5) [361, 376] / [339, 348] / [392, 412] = 1.7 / 70.3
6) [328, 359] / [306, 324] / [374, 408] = -3.8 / 72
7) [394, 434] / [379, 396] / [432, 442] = -2.4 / 65.7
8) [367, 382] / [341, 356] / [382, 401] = 2.7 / 56.4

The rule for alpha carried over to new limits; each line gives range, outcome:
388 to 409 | 37.29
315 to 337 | 80.71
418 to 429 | 70.83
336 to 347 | 77.83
